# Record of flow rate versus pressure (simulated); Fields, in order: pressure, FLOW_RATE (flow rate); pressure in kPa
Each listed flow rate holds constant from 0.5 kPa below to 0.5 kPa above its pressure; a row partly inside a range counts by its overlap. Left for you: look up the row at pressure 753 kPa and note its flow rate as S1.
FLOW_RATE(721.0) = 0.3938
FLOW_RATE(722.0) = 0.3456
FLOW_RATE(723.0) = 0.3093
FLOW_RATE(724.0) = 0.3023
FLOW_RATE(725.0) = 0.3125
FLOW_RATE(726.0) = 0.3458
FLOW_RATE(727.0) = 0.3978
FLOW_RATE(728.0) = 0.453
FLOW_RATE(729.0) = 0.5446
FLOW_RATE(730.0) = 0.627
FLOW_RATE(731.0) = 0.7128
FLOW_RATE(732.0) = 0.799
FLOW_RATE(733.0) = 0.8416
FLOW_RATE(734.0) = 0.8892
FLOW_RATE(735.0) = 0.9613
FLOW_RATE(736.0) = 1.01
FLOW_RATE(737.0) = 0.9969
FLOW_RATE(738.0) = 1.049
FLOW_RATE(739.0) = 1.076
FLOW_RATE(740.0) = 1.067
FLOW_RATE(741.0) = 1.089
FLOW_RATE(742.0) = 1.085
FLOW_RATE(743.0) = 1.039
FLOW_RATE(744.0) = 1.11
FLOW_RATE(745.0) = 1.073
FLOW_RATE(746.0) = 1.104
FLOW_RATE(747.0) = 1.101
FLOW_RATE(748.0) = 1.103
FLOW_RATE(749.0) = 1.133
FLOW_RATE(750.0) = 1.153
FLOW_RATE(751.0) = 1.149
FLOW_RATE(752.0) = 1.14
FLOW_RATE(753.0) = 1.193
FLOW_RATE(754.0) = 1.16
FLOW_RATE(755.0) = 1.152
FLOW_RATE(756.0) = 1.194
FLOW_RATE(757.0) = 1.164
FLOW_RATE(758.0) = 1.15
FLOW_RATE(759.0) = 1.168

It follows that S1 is 1.193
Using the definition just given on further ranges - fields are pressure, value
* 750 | 1.153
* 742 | 1.085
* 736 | 1.01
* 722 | 0.3456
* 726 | 0.3458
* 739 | 1.076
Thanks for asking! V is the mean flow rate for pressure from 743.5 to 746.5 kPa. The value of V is 1.1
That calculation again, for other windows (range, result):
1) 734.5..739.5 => 1.02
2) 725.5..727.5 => 0.372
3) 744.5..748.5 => 1.1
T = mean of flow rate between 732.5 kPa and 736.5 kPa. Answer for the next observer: 0.926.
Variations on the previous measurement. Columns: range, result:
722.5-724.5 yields 0.306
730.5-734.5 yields 0.811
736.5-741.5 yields 1.06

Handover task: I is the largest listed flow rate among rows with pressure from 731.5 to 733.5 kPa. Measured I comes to 0.8416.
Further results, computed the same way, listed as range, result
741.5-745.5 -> 1.11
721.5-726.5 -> 0.3458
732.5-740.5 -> 1.076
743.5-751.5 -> 1.153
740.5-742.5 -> 1.089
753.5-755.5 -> 1.16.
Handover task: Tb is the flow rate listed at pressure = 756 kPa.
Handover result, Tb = 1.194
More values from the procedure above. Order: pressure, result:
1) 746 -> 1.104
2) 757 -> 1.164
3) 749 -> 1.133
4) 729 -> 0.5446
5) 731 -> 0.7128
